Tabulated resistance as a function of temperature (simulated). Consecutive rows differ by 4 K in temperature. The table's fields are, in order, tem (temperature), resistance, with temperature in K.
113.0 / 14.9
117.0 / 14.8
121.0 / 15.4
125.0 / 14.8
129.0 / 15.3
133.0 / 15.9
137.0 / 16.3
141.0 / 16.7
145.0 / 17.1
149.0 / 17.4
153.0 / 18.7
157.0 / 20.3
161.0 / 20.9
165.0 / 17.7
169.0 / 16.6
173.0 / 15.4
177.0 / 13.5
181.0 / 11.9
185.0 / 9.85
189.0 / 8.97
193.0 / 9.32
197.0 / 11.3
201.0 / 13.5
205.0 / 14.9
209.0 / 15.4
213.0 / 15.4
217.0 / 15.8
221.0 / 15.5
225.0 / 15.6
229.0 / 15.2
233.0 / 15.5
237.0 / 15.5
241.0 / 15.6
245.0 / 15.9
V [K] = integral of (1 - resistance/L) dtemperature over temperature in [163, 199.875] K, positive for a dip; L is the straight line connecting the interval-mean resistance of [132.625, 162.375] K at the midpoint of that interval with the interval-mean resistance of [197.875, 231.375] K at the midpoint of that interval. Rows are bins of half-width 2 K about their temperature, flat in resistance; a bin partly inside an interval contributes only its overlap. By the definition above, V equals 8.5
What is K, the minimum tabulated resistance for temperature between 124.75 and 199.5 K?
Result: 8.97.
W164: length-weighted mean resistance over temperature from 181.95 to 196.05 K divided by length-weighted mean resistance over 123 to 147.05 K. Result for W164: 0.6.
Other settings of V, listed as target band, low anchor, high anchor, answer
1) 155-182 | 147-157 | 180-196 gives -3.9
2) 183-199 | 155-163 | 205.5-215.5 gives 6.9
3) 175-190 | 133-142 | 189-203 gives 1.3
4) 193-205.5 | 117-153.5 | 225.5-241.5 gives 2.6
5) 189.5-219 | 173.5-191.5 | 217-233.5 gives 0.3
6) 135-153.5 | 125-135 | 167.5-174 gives -1.7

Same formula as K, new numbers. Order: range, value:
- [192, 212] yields 9.32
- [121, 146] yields 14.8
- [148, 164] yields 17.4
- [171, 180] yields 13.5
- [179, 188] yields 9.85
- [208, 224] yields 15.4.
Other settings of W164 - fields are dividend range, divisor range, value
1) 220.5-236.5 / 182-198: 1.56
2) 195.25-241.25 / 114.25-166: 0.88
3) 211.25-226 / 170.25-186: 1.20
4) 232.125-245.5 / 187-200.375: 1.52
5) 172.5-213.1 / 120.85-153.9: 0.76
